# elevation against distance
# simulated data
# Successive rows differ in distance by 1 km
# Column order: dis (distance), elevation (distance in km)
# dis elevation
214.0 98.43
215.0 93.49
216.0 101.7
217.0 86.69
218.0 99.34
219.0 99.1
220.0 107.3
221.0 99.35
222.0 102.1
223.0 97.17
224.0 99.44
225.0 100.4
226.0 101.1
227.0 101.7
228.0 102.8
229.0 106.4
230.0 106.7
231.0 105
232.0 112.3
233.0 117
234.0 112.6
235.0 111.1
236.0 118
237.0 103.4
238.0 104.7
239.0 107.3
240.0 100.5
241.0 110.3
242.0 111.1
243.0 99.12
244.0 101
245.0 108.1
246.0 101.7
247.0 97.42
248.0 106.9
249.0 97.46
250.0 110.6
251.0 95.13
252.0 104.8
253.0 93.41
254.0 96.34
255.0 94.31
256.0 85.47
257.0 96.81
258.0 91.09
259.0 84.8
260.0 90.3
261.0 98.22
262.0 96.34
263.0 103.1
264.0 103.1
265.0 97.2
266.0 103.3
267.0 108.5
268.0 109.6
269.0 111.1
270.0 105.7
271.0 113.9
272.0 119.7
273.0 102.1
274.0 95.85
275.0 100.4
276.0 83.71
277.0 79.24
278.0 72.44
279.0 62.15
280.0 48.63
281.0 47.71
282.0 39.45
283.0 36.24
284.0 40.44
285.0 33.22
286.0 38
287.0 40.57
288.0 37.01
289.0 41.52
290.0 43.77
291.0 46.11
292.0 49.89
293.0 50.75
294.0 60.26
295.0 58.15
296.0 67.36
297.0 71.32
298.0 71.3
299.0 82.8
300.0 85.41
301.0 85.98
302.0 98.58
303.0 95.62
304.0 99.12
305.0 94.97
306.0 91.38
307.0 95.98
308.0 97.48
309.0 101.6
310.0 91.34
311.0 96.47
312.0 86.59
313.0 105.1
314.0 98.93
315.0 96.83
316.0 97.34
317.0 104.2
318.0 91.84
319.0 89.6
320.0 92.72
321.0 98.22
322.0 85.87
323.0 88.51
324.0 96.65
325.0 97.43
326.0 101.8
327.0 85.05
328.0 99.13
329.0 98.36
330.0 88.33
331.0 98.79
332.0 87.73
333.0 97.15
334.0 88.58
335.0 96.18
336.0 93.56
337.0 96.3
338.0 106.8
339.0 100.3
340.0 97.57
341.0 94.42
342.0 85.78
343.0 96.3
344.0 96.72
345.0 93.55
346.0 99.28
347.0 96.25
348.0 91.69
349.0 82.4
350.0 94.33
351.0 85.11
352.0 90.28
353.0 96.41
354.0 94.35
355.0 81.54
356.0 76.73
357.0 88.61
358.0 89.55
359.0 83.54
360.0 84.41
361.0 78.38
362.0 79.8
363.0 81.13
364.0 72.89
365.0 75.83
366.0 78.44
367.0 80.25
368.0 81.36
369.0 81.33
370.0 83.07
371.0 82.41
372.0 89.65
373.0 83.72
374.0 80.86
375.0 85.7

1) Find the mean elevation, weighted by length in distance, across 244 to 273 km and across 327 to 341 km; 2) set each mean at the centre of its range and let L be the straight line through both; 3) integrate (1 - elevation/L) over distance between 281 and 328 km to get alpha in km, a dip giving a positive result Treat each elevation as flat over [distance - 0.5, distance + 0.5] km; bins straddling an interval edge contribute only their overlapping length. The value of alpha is 9.7 km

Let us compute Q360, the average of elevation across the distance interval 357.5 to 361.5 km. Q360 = 84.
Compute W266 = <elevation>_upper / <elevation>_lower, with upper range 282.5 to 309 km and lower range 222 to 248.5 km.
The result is 0.63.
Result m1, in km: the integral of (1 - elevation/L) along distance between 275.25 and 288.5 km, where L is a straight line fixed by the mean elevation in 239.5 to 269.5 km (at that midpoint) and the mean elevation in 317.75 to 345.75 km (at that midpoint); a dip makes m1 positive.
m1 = 6.29 km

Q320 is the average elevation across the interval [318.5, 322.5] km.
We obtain 91.6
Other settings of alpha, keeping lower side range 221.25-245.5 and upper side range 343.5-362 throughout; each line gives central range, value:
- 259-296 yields 9.5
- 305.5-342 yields -0.9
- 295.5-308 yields 1.2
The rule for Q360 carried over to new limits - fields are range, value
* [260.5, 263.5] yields 99.2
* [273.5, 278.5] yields 86.3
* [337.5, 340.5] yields 102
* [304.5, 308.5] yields 95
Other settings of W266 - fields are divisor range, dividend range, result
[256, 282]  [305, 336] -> 1.03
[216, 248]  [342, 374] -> 0.83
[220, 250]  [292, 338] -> 0.86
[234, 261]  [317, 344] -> 0.94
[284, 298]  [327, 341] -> 1.93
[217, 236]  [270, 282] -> 0.80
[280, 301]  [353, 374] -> 1.57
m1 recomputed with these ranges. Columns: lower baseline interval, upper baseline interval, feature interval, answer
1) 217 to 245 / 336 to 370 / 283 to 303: 7.8 km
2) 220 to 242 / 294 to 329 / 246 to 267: 0.7 km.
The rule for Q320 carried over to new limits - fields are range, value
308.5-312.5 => 94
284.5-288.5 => 37.2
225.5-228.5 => 102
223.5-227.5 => 101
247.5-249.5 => 102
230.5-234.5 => 112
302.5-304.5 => 97.4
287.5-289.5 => 39.3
